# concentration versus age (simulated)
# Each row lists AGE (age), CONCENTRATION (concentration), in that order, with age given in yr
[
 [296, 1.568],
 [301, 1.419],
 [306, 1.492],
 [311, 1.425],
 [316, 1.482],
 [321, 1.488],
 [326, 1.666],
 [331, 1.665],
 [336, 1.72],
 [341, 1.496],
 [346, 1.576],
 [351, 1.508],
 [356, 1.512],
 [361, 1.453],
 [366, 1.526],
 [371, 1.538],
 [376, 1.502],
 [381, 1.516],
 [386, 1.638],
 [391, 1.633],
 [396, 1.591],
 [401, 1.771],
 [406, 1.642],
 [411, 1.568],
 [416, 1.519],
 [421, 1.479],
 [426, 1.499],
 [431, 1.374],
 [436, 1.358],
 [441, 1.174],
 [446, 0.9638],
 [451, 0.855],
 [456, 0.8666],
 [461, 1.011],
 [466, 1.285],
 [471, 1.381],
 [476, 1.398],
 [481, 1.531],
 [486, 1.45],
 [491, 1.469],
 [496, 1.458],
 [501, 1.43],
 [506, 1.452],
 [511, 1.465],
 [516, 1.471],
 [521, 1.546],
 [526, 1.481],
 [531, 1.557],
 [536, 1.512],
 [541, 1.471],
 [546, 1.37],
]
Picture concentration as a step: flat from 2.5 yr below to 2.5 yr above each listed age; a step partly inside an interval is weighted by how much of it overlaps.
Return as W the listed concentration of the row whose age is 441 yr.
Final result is 1.174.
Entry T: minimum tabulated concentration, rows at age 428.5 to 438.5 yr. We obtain 1.358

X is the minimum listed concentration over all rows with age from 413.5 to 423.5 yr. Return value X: 1.479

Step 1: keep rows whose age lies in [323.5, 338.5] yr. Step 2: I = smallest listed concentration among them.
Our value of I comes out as 1.665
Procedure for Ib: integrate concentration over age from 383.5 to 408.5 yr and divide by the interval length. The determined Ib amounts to 1.66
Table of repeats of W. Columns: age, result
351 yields 1.508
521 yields 1.546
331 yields 1.665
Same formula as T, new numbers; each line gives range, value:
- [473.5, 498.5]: 1.398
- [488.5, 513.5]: 1.43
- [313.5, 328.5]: 1.482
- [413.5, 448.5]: 0.9638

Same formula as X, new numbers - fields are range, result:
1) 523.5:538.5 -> 1.481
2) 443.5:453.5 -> 0.855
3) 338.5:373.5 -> 1.453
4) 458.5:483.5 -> 1.011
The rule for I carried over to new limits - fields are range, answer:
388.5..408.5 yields 1.591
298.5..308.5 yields 1.419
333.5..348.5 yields 1.496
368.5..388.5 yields 1.502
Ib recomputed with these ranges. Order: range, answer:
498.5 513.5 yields 1.45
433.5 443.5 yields 1.27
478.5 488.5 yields 1.49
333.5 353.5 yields 1.57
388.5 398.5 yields 1.61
